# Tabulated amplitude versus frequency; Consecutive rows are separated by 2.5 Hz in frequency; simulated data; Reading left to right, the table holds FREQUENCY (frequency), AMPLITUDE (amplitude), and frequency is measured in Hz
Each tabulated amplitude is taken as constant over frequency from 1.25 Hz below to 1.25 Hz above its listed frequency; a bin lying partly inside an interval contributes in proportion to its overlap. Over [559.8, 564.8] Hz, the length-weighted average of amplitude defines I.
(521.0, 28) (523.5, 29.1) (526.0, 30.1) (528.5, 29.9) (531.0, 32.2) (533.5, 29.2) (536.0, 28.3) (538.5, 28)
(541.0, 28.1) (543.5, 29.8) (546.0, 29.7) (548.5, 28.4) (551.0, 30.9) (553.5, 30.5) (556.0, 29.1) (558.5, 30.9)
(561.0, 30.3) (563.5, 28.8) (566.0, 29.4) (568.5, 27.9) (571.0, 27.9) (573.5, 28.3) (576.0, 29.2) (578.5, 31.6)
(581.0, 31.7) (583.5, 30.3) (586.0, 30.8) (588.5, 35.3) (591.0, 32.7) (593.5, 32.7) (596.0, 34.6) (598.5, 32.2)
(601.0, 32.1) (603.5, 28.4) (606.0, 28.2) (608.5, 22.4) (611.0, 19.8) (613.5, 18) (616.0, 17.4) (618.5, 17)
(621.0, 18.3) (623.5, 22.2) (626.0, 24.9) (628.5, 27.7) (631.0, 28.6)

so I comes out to 29.5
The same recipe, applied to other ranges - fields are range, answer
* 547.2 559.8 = 30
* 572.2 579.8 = 29.7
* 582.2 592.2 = 32.3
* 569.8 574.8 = 28.1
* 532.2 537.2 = 28.8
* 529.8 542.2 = 29.2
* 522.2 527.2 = 29.6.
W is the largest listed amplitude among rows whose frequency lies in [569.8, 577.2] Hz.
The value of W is 29.2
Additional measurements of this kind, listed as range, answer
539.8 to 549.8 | 29.8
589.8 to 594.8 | 32.7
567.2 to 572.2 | 27.9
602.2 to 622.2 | 28.4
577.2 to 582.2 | 31.7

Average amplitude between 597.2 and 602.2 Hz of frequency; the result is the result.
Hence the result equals 32.2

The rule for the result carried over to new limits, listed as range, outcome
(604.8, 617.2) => 21.1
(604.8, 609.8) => 25.2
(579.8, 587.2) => 30.9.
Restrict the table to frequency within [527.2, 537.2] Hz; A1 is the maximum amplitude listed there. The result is 32.2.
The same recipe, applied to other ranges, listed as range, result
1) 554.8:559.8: 30.9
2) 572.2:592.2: 35.3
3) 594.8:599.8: 34.6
